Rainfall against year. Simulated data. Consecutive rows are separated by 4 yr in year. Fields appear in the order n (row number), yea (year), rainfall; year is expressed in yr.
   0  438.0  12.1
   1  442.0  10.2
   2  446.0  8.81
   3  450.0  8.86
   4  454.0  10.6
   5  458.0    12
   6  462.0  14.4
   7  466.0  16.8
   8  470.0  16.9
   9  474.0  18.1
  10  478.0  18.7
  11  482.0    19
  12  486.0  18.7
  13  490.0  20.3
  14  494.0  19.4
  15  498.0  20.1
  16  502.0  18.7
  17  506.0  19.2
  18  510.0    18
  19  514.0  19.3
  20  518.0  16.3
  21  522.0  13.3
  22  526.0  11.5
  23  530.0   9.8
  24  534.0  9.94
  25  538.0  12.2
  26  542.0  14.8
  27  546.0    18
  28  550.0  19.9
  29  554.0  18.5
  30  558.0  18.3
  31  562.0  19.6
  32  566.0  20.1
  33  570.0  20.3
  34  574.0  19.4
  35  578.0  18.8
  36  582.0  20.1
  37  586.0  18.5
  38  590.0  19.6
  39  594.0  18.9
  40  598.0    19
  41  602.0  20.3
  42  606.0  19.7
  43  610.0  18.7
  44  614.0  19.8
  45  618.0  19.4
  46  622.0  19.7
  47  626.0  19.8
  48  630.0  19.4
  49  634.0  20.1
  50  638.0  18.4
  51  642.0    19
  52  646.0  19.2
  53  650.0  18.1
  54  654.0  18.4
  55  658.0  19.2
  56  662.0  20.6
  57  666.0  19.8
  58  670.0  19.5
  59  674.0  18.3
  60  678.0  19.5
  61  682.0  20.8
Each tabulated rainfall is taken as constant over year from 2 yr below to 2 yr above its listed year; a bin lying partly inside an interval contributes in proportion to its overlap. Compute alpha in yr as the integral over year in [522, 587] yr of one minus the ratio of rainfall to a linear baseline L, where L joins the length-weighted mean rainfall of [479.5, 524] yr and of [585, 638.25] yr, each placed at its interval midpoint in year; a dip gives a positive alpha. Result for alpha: 7.5 yr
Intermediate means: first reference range 18.4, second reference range 19.4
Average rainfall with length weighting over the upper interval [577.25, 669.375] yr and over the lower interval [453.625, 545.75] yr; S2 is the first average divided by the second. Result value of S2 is 1.20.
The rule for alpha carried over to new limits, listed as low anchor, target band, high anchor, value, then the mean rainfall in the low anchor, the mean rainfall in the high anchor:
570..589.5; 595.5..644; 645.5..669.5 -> -0.37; 19.3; 19.2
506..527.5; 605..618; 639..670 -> -0.82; 16.1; 19.2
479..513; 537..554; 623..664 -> 2.18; 19.2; 19.2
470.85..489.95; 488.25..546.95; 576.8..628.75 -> 8.98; 18.7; 19.4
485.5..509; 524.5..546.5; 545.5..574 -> 7.93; 19.4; 19.3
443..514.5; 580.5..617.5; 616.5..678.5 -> -1.90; 16.4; 19.3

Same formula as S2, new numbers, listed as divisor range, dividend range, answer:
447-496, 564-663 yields 1.21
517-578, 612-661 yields 1.19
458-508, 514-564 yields 0.85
